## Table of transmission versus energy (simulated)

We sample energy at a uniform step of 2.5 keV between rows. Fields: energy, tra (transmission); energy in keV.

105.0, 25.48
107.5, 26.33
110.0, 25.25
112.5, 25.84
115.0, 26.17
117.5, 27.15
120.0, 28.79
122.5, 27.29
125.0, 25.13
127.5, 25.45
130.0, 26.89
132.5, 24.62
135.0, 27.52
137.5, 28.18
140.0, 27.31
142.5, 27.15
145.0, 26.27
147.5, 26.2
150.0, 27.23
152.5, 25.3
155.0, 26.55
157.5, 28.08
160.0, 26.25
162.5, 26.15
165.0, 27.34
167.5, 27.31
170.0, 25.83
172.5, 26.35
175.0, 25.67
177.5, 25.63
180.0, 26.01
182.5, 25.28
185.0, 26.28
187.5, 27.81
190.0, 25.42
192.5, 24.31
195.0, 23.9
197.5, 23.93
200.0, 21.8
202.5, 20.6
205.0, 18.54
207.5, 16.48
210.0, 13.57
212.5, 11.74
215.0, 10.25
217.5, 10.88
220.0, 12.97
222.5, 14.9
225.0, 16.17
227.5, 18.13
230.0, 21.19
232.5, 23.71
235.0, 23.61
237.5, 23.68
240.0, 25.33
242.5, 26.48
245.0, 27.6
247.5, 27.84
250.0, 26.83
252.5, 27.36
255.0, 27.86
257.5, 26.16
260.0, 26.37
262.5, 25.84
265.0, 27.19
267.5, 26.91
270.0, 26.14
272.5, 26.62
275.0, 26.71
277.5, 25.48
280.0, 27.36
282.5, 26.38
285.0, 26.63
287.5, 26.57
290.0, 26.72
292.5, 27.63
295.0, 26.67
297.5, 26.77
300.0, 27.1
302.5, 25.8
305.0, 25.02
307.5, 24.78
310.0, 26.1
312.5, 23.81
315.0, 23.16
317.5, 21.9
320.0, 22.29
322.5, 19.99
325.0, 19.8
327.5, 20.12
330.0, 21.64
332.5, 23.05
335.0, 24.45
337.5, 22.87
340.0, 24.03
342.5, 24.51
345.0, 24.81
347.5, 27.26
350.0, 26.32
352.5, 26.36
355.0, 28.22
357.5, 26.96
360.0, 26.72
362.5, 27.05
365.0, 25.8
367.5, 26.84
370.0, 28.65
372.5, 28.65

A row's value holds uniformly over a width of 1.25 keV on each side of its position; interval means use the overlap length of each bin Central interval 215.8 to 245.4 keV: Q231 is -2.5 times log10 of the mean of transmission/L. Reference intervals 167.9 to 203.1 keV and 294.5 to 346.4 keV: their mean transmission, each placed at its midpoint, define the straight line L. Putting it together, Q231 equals 0.22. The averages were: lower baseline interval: 25.1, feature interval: 20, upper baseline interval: 23.7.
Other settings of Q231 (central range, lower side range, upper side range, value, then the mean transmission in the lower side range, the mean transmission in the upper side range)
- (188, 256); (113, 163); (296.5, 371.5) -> 0.23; 26.7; 24.7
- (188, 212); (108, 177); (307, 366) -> 0.23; 26.6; 24.2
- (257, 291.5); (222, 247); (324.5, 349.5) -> -0.16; 22.5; 23.4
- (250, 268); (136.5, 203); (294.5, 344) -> -0.10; 25.9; 23.7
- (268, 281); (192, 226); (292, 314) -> -0.14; 17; 25.9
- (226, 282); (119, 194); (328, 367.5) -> 0.01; 26.4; 25.3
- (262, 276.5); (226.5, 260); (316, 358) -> -0.08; 25.2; 23.7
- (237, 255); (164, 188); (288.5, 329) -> -0.06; 26.3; 24.2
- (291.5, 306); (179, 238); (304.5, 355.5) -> -0.16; 20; 23.8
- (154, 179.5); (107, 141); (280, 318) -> -0.01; 26.6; 25.8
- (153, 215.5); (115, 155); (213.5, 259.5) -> 0.04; 26.7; 21.7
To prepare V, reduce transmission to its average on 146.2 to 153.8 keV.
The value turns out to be 26.2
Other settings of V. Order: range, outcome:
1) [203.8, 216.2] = 14.1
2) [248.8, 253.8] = 27.1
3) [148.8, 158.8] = 26.8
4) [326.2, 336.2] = 22.3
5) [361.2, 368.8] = 26.6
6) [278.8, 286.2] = 26.8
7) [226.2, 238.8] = 22.1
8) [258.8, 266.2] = 26.5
